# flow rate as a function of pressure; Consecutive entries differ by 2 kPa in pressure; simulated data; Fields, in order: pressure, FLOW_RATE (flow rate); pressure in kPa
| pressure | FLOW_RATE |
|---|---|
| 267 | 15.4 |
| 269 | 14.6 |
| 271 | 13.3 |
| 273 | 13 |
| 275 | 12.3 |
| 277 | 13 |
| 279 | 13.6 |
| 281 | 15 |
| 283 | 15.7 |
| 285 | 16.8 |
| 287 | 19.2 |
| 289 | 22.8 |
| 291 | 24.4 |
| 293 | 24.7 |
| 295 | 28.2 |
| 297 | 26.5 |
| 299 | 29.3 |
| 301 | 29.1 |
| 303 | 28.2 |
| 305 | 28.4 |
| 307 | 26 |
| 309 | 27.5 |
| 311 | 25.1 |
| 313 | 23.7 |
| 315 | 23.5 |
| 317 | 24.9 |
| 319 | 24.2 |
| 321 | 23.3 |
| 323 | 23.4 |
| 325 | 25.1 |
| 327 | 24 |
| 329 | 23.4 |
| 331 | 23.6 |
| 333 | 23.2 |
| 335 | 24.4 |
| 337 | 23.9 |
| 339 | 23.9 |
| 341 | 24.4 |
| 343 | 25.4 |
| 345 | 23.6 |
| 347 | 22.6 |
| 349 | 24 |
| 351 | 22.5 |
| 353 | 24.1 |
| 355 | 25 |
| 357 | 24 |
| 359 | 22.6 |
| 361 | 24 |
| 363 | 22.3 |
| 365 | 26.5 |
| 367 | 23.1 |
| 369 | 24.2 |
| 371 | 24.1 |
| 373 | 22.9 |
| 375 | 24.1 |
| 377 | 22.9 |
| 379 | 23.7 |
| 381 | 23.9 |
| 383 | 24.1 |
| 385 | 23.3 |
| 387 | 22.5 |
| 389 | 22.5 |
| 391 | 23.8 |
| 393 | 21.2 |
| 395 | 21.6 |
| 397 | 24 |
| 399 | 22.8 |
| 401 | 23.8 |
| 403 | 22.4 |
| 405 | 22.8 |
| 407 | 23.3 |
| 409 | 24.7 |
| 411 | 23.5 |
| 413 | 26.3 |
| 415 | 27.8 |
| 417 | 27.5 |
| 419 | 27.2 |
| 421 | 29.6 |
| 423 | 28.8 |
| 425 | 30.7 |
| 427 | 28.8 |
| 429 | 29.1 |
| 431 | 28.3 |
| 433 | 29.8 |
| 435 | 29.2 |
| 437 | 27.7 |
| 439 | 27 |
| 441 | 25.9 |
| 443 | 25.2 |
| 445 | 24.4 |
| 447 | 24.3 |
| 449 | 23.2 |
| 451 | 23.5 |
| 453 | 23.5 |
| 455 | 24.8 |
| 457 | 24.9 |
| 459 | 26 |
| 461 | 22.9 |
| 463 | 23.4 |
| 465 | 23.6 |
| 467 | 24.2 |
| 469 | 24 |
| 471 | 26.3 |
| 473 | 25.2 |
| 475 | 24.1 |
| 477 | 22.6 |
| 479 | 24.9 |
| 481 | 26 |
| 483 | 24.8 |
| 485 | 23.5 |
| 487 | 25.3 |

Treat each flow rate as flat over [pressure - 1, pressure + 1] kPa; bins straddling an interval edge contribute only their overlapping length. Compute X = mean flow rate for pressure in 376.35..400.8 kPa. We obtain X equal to 23.1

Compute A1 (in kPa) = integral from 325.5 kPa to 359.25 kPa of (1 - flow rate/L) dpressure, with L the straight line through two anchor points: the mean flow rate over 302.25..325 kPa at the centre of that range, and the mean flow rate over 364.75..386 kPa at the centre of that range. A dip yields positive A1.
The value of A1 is 1.0 kPa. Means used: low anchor 25.3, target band 23.8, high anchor 23.8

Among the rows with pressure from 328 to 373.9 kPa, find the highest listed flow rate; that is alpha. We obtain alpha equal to 26.5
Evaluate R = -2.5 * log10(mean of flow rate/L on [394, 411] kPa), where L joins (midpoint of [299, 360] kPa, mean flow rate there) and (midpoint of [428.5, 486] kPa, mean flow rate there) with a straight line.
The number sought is 0.08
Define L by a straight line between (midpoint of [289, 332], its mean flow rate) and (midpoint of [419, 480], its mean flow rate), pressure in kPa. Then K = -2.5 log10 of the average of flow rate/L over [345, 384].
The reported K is 0.08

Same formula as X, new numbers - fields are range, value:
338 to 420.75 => 23.9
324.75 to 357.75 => 23.9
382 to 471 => 25.2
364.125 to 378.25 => 23.9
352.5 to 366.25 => 24.1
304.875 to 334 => 24.5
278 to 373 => 23.8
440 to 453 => 24.3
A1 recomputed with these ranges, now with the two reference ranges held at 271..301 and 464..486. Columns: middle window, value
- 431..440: -1.9 kPa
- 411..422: -2.1 kPa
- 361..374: -1.3 kPa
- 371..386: -1.1 kPa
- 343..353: -1.0 kPa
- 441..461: -0.5 kPa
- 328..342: -1.9 kPa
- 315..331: -2.6 kPa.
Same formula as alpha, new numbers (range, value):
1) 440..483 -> 26.3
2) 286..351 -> 29.3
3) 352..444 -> 30.7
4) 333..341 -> 24.4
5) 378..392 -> 24.1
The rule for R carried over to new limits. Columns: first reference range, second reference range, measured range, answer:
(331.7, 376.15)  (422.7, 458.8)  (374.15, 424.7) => 0.04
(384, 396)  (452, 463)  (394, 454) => -0.11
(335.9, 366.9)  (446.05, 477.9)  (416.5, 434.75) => -0.20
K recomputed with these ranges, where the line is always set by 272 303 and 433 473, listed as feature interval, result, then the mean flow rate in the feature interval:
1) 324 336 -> -0.11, 23.9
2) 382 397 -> 0.02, 22.8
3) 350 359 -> -0.07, 23.8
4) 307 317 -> -0.18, 25.1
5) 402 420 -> -0.05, 25.1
